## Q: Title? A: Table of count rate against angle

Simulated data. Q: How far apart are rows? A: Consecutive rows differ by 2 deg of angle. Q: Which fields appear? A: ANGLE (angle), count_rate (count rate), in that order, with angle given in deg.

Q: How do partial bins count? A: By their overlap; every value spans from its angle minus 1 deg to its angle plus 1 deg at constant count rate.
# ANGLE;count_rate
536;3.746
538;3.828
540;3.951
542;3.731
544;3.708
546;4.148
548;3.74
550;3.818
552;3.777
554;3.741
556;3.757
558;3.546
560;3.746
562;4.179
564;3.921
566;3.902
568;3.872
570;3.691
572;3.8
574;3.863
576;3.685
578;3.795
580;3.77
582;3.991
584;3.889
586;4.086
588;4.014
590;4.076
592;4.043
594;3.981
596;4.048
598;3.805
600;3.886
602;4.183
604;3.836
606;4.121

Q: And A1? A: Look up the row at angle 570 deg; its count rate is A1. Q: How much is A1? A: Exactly 3.691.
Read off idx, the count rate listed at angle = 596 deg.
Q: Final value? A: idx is 4.048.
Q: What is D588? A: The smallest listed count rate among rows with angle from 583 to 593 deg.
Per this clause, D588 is 3.889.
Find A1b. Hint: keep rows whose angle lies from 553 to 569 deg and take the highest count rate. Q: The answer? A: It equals 4.179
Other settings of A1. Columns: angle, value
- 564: 3.921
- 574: 3.863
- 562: 4.179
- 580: 3.77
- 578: 3.795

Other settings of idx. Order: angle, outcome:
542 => 3.731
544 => 3.708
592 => 4.043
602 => 4.183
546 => 4.148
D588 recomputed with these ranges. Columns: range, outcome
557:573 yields 3.546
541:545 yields 3.708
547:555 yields 3.74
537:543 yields 3.731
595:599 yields 3.805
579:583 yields 3.77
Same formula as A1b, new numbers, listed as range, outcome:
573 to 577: 3.863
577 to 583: 3.991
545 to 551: 4.148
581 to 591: 4.086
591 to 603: 4.183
